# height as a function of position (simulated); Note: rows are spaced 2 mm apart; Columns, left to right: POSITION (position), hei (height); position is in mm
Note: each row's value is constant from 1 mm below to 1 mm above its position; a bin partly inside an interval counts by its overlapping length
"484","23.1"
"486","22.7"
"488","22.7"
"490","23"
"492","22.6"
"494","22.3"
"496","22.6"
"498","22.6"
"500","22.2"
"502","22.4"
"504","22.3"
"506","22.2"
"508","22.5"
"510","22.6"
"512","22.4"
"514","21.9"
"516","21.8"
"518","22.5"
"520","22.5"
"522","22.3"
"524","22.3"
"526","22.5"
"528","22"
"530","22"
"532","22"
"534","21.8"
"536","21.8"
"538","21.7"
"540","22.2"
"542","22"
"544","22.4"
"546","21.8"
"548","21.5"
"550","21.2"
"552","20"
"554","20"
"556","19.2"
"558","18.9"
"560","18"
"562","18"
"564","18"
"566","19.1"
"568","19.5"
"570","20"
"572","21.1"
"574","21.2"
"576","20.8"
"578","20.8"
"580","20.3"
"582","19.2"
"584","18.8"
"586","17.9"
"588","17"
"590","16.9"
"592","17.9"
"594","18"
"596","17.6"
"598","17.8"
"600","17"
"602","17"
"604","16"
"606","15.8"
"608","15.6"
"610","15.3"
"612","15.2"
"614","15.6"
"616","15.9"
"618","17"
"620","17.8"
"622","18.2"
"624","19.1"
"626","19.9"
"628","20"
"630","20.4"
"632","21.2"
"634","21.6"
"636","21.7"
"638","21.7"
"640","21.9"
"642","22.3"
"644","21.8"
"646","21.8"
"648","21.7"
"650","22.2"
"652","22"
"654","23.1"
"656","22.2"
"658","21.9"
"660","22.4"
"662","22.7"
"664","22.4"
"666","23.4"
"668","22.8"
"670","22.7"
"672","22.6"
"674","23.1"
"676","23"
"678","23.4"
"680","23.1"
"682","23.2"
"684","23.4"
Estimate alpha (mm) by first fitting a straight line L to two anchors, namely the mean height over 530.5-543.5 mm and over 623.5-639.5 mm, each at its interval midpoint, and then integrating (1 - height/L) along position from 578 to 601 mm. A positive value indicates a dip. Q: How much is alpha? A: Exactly 3.4 mm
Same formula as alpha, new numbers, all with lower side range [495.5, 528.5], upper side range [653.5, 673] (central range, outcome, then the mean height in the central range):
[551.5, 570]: 2.83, 19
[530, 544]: 0.26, 22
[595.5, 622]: 7.10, 16.5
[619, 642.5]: 2.19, 20.4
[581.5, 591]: 1.93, 17.9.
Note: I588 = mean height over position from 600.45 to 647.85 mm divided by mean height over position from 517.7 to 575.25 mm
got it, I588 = 0.90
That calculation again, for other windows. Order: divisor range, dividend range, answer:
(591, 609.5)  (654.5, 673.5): 1.34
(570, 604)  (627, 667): 1.17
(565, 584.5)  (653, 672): 1.12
